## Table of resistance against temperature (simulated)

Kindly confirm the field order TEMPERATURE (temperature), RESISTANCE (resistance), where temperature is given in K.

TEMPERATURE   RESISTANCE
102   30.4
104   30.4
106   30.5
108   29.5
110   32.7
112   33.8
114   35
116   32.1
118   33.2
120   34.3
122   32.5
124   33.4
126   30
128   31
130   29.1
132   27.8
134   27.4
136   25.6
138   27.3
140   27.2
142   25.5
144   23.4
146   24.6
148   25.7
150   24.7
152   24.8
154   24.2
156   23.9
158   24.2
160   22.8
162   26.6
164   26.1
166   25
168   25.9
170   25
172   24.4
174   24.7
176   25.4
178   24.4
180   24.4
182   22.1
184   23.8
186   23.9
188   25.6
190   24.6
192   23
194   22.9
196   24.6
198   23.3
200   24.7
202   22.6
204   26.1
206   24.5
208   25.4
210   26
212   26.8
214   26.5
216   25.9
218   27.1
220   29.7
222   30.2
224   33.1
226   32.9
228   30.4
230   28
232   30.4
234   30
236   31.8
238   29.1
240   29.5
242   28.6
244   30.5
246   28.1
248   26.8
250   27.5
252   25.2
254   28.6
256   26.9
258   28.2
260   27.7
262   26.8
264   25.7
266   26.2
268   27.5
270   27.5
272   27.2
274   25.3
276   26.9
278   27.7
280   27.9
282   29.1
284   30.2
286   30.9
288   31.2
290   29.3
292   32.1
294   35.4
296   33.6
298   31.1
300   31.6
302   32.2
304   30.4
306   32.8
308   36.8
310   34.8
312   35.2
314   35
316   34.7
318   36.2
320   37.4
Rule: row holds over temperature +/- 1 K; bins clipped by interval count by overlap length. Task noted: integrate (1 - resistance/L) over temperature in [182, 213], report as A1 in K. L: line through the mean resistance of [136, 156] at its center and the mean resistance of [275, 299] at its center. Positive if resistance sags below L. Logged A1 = 3.07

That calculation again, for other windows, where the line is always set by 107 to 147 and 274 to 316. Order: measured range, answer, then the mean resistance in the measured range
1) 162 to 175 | 2.12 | 25.3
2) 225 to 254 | 1.71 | 29.2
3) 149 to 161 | 2.39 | 24.1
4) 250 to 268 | 2.45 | 27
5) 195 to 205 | 2.07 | 24.3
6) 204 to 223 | 2.39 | 26.9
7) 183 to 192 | 1.81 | 24.3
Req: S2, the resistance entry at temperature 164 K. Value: 26.1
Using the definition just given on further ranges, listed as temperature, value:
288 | 31.2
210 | 26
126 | 30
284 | 30.2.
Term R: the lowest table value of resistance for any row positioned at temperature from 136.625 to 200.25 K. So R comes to 22.1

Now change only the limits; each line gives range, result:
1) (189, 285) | 22.6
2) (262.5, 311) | 25.3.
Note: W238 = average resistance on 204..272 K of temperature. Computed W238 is 28.1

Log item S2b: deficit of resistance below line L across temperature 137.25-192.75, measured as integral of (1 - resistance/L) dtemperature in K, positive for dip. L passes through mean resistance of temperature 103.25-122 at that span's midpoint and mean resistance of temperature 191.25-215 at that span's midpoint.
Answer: 6.30 K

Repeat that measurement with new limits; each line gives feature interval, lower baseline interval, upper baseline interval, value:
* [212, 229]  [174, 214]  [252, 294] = -2.3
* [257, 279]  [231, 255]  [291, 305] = 2.5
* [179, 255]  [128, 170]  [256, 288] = -0.3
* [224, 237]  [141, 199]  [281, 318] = -1.1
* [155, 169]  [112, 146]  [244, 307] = 2.2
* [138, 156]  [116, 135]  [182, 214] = 2.5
